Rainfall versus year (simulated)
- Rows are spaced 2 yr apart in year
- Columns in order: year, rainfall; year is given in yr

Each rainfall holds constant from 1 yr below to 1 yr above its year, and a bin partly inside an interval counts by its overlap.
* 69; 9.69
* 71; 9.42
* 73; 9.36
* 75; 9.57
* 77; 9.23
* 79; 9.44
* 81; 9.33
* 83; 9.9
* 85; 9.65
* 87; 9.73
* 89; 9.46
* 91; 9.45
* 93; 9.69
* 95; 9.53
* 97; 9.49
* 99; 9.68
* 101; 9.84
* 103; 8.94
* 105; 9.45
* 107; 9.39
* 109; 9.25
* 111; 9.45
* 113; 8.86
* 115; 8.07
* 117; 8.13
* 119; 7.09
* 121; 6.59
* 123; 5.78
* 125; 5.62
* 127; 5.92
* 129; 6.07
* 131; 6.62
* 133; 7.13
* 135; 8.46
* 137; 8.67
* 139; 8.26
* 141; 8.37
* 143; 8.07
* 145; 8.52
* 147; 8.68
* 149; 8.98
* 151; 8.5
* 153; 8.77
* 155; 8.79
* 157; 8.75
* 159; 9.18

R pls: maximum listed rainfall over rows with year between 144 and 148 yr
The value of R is 8.68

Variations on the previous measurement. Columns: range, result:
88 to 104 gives 9.84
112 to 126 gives 8.86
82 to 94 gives 9.9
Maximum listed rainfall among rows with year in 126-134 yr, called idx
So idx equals 7.13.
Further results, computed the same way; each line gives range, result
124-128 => 5.92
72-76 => 9.57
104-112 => 9.45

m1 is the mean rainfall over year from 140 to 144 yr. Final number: 8.22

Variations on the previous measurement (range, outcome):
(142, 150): 8.56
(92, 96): 9.61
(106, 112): 9.36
